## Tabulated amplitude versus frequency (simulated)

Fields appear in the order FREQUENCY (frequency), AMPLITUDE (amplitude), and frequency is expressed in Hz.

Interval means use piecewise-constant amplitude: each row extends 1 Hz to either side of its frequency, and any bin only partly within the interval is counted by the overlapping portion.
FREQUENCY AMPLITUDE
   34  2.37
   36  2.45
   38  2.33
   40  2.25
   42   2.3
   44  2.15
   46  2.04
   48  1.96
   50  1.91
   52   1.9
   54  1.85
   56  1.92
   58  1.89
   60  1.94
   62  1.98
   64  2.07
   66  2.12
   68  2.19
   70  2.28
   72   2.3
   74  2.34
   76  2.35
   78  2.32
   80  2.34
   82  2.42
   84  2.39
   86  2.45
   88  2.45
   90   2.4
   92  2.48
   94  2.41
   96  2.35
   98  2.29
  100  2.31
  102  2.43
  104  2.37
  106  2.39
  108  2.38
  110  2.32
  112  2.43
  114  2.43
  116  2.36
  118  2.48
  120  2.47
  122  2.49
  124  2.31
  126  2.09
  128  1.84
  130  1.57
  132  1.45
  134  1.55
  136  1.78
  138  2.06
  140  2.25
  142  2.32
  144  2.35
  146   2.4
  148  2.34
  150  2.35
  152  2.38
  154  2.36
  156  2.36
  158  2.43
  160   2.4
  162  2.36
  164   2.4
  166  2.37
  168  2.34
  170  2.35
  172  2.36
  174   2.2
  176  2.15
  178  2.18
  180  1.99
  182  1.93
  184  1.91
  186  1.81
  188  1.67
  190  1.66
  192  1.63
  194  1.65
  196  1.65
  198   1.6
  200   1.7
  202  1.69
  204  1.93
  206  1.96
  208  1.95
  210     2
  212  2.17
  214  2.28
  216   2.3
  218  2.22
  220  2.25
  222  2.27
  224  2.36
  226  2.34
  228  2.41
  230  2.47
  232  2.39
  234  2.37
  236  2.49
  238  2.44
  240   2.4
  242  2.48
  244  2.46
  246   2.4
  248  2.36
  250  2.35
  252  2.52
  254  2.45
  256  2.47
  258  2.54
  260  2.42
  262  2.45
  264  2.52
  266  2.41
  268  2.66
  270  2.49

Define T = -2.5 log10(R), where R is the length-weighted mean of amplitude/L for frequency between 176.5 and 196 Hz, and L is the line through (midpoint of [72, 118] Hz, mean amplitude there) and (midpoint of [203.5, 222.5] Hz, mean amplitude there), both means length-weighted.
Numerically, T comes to 0.20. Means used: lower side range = 2.38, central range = 1.82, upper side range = 2.13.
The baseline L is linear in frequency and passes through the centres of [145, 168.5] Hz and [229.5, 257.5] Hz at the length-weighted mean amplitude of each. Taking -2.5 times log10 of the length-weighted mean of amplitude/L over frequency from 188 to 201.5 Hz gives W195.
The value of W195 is 0.41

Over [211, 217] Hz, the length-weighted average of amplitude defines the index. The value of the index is 2.25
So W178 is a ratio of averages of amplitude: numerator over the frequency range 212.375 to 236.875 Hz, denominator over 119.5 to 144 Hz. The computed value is 1.2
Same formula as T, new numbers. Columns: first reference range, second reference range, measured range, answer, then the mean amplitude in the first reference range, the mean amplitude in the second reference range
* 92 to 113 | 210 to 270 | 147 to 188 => 0.070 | 2.37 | 2.4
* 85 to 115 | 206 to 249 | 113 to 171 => 0.065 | 2.39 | 2.32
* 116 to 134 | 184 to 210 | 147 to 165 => -0.222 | 2.07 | 1.76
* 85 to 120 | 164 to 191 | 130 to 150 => 0.097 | 2.4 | 2.08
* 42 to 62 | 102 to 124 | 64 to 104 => -0.068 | 1.97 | 2.41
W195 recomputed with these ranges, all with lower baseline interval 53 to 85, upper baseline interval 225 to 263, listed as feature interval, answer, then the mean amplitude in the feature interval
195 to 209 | 0.31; 1.78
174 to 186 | 0.15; 2.03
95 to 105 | -0.06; 2.35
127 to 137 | 0.35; 1.64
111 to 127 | -0.07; 2.38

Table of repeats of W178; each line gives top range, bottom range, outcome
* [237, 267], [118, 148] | 1.17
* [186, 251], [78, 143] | 0.95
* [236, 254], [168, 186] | 1.14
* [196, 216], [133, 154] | 0.88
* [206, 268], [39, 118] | 1.05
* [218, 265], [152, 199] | 1.16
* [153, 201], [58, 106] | 0.90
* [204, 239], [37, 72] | 1.09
